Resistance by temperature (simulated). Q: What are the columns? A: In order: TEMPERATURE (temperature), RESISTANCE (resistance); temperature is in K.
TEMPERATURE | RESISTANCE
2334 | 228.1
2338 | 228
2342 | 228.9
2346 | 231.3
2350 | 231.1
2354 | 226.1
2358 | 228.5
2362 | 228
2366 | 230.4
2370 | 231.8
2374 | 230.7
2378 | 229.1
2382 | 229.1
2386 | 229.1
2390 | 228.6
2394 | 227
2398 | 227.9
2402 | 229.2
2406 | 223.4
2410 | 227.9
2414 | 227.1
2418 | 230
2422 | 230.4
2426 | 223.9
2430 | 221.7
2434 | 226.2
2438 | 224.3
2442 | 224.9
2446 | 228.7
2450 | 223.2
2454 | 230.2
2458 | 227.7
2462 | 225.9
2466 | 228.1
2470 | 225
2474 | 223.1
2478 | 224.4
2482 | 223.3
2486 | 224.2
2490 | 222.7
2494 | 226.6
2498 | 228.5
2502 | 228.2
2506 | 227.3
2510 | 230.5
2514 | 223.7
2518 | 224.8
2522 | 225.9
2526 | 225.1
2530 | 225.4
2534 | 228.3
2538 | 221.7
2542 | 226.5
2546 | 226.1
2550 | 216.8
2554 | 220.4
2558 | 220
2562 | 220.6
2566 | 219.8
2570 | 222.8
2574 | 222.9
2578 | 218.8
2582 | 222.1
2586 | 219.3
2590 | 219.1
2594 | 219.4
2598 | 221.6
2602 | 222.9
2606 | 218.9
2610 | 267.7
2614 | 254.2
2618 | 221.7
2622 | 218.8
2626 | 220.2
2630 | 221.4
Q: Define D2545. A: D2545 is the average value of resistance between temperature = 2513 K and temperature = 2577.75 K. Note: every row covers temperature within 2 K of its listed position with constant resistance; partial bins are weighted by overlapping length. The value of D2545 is 223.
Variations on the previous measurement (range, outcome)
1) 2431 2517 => 226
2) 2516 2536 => 226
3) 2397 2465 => 227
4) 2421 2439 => 225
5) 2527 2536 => 227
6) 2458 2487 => 225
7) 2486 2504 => 226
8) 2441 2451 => 226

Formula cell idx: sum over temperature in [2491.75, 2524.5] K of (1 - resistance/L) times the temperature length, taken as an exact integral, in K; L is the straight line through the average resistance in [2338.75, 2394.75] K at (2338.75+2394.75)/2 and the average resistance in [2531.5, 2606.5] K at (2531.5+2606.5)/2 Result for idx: -0.4 K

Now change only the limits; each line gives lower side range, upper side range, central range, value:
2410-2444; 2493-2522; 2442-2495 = 0.2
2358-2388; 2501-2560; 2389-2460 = 0.4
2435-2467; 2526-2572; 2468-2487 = 0.1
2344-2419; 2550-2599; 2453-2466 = -0.1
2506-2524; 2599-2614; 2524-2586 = 2.4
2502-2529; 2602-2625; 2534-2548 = 0.2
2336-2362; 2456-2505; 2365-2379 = -0.1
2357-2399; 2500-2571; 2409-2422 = 0.0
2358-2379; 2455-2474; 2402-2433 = 0.2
